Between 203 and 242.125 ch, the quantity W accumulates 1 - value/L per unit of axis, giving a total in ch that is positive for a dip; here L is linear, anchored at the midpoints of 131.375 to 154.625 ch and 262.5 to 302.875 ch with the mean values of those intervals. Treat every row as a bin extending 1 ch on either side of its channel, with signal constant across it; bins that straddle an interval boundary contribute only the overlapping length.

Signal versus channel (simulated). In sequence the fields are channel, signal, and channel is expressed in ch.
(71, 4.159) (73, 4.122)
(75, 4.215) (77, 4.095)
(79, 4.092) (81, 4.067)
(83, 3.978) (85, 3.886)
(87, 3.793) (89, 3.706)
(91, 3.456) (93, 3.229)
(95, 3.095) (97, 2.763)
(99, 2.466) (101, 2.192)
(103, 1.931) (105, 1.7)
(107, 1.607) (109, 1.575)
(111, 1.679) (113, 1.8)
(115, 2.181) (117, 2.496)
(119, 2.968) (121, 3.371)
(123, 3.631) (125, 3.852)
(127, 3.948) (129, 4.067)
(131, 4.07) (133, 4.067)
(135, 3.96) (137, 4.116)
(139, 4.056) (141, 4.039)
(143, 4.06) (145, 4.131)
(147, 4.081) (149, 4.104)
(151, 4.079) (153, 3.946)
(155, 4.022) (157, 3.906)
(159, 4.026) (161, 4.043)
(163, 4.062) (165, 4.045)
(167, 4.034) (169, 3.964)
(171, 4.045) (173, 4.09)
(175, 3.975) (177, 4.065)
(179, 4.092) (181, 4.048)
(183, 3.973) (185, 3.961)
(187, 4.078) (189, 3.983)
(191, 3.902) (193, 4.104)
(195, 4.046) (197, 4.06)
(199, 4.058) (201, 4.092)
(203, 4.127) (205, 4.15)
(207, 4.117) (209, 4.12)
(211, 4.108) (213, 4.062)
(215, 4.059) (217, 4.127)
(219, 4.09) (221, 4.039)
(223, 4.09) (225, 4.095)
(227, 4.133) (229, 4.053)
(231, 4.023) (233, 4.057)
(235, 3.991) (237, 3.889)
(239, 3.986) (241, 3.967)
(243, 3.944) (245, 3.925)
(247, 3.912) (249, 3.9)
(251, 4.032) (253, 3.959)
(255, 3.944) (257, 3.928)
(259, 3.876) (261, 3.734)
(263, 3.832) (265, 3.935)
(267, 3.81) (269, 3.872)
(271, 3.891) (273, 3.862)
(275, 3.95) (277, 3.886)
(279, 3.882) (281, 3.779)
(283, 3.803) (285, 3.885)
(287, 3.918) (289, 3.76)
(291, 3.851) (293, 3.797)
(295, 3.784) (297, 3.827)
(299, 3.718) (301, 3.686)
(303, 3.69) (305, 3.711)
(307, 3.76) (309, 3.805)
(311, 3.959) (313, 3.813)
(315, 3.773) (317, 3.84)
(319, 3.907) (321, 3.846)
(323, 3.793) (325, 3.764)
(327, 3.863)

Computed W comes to -1.3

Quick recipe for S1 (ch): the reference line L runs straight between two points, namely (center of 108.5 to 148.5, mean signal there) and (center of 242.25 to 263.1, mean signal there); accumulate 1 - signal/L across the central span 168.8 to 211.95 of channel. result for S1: -4.5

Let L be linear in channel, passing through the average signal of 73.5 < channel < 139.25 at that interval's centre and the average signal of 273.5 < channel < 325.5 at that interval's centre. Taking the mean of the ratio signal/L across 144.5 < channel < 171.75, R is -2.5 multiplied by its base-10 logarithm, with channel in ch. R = -0.194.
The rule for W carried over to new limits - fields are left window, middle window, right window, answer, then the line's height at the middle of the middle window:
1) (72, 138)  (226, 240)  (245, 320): -1.3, 3.67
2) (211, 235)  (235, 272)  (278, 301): 0.4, 3.95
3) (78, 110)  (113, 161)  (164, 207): -3.7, 3.48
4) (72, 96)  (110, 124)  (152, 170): 4.7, 3.89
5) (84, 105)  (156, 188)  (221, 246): -4.2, 3.56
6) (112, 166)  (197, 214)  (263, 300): -1.4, 3.79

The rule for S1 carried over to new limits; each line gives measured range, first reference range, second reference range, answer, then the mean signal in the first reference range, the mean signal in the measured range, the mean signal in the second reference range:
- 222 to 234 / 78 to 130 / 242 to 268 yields -1.08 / 2.98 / 4.08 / 3.9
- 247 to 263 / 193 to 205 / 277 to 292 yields 0.09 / 4.08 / 3.91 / 3.84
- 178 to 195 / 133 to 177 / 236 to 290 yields -0.10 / 4.04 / 4.02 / 3.89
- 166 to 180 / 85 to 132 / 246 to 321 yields -3.49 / 2.87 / 4.04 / 3.85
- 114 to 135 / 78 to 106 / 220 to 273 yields -0.95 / 3.17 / 3.49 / 3.95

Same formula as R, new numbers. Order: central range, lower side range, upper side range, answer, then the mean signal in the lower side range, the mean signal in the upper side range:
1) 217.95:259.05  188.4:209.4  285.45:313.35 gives -0.009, 4.07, 3.79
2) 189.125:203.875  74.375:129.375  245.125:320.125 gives -0.170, 3.05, 3.85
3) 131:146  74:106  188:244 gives -0.136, 3.29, 4.05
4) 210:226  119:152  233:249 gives -0.037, 3.95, 3.95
